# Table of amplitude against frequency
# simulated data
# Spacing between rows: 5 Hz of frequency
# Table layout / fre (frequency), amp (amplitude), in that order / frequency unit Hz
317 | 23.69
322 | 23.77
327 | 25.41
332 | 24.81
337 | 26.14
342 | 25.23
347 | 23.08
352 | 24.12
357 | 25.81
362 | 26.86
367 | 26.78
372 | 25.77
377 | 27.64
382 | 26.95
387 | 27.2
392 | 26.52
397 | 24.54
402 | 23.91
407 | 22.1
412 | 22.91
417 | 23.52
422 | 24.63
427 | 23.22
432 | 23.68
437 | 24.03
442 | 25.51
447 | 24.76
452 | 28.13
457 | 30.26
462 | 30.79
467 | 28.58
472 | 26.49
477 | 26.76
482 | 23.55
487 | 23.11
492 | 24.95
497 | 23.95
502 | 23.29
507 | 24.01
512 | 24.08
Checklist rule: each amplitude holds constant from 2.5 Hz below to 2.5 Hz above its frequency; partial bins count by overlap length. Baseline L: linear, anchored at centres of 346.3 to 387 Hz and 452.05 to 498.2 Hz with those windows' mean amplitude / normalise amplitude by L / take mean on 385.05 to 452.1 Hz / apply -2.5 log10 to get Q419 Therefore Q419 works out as 0.080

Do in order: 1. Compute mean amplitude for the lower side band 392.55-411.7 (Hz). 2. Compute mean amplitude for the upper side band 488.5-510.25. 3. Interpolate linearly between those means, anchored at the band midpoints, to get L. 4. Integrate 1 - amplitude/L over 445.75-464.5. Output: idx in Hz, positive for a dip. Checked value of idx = -3.80 Hz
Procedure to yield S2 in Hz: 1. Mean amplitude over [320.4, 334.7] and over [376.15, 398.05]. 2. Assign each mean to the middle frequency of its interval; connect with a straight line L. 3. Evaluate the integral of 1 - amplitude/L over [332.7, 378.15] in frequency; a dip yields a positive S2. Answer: 0.0 Hz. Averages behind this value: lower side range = 24.7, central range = 25.6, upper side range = 26.6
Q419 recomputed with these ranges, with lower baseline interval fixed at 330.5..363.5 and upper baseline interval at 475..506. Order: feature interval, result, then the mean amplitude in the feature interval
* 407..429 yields 0.06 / 23.4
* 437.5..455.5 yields -0.07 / 26.1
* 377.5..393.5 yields -0.09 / 27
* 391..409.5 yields 0.03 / 24.1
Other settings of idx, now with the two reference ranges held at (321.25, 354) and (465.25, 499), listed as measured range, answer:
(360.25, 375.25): -1.0 Hz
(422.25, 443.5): 0.8 Hz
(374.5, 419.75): -0.2 Hz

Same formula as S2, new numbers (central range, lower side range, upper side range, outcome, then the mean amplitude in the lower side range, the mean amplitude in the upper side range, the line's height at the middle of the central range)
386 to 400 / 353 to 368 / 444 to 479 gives 0.5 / 26.2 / 27.9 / 26.8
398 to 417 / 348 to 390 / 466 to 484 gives 2.2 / 26.3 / 26.2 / 26.3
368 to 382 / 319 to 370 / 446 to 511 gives -0.8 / 25.2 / 26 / 25.4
